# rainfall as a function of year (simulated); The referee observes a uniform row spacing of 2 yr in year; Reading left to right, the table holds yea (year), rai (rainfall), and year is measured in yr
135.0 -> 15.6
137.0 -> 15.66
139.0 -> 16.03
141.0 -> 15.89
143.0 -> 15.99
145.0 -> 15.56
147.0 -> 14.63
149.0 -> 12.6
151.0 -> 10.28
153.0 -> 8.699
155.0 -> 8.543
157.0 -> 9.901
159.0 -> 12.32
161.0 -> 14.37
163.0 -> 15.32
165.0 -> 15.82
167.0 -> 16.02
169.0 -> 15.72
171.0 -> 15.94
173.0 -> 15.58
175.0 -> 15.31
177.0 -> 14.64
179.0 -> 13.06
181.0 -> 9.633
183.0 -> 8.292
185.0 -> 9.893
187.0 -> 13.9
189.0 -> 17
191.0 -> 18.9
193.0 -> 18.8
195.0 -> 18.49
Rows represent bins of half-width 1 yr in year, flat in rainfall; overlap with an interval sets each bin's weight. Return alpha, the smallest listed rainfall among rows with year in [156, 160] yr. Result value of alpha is 9.901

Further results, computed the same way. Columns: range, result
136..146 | 15.56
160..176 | 14.37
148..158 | 8.543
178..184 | 8.292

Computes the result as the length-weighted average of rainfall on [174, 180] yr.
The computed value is 14.3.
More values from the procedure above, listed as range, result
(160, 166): 15.2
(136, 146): 15.8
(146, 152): 12.5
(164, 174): 15.8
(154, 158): 9.22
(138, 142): 16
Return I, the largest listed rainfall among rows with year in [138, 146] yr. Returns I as 16.03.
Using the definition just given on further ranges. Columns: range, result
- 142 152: 15.99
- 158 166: 15.82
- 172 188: 15.58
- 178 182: 13.06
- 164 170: 16.02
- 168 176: 15.94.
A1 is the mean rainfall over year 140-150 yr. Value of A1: 14.9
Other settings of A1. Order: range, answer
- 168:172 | 15.8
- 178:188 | 11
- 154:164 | 12.1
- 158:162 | 13.3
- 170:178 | 15.4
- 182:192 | 13.6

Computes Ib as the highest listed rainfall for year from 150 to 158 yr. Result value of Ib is 10.28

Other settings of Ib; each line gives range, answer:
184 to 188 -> 13.9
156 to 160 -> 12.32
